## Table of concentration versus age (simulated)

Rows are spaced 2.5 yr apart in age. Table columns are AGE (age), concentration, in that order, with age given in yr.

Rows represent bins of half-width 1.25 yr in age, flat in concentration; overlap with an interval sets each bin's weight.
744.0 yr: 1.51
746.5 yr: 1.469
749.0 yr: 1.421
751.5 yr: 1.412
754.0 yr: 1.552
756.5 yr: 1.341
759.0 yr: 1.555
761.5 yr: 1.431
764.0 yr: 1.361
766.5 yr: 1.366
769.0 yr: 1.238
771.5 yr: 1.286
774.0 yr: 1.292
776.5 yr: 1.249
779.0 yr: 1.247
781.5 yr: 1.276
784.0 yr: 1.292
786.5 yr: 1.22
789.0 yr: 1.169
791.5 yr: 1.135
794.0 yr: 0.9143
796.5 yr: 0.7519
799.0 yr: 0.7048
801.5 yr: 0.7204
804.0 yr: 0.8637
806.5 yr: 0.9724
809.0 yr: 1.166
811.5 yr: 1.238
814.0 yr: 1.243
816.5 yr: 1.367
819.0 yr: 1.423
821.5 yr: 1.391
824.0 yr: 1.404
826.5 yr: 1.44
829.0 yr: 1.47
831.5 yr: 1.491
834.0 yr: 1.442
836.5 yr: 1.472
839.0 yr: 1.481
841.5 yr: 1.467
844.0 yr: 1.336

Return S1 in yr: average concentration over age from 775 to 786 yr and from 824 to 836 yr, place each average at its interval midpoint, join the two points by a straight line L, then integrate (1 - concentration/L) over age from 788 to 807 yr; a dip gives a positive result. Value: 6.14 yr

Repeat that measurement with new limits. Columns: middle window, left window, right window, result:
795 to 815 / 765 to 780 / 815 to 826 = 6.00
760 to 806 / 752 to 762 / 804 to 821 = 7.40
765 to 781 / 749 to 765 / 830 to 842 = 1.84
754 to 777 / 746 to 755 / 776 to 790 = 0.01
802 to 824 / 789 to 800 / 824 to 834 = 0.19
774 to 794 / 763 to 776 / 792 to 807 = -2.59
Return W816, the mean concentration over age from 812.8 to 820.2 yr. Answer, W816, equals 1.34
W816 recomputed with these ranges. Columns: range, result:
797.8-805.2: 0.763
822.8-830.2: 1.44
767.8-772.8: 1.26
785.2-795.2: 1.11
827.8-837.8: 1.47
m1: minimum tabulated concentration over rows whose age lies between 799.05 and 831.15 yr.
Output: 0.7204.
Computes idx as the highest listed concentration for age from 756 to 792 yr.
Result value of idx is 1.555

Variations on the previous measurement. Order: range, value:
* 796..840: 1.491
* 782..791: 1.292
